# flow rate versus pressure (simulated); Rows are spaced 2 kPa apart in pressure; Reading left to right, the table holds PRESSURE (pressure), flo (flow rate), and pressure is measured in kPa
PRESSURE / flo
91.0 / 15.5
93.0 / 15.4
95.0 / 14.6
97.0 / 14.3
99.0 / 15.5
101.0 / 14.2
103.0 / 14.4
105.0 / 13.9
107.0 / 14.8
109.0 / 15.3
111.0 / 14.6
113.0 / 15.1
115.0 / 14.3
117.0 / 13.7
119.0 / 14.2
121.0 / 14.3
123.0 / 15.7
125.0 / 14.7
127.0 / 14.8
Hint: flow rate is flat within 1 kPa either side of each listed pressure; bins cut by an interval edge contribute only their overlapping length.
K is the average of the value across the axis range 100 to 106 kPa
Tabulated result 14.2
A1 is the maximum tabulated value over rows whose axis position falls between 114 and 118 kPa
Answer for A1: 14.3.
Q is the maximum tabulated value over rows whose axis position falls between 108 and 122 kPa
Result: 15.3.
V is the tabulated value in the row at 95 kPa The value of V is 14.6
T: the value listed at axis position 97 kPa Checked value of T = 14.3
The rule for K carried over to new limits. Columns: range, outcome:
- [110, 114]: 14.8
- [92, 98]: 14.8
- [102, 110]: 14.6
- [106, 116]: 14.8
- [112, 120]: 14.3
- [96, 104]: 14.6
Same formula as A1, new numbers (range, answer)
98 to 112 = 15.5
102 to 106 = 14.4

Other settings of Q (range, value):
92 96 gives 15.4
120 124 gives 15.7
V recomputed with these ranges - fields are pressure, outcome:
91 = 15.5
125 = 14.7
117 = 13.7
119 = 14.2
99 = 15.5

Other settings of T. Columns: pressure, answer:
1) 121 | 14.3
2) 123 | 15.7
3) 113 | 15.1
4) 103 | 14.4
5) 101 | 14.2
